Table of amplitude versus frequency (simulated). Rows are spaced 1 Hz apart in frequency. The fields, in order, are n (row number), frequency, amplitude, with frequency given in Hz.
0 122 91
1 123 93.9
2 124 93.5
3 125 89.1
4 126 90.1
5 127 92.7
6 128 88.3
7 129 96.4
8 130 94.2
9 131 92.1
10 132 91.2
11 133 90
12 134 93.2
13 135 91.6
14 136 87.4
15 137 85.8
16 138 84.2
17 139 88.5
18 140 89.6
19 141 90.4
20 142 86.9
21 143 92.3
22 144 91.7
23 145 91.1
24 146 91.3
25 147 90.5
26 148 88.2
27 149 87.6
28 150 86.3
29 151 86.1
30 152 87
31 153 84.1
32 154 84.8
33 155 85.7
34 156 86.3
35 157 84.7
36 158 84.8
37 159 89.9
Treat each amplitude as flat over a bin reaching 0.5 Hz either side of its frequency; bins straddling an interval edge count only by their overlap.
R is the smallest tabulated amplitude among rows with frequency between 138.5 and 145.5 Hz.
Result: 86.9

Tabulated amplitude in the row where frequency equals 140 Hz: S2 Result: 89.6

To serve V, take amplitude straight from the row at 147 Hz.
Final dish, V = 90.5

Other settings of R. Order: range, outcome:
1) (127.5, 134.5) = 88.3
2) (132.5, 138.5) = 84.2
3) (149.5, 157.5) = 84.1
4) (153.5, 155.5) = 84.8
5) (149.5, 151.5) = 86.1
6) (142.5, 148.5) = 88.2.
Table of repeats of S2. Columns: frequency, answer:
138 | 84.2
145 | 91.1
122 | 91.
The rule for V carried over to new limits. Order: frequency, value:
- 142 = 86.9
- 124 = 93.5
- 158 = 84.8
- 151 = 86.1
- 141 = 90.4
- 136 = 87.4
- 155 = 85.7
